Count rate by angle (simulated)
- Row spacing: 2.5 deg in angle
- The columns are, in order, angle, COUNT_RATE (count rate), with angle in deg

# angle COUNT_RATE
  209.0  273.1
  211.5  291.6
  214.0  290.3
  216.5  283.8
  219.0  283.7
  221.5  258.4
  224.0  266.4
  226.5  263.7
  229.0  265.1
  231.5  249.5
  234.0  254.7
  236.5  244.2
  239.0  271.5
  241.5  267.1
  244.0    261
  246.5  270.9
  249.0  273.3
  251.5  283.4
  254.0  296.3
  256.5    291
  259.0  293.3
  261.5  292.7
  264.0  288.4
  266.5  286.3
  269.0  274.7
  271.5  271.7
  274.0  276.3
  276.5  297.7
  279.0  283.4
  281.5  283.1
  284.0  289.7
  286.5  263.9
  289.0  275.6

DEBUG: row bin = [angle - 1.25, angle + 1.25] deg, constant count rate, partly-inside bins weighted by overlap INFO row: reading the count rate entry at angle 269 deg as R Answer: 274.7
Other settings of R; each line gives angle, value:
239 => 271.5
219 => 283.7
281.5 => 283.1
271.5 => 271.7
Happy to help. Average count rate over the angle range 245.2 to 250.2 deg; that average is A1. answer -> 272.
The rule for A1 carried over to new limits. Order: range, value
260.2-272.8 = 283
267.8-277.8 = 280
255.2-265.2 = 291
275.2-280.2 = 290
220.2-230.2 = 263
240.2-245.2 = 264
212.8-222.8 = 279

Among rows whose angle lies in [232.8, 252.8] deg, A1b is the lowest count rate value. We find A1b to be 244.2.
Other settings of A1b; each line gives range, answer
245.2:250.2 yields 270.9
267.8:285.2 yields 271.7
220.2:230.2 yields 258.4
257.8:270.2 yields 274.7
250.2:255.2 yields 283.4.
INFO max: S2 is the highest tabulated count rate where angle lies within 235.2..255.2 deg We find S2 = 296.3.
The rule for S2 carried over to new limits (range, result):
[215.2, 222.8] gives 283.8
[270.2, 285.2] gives 297.7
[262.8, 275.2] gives 288.4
